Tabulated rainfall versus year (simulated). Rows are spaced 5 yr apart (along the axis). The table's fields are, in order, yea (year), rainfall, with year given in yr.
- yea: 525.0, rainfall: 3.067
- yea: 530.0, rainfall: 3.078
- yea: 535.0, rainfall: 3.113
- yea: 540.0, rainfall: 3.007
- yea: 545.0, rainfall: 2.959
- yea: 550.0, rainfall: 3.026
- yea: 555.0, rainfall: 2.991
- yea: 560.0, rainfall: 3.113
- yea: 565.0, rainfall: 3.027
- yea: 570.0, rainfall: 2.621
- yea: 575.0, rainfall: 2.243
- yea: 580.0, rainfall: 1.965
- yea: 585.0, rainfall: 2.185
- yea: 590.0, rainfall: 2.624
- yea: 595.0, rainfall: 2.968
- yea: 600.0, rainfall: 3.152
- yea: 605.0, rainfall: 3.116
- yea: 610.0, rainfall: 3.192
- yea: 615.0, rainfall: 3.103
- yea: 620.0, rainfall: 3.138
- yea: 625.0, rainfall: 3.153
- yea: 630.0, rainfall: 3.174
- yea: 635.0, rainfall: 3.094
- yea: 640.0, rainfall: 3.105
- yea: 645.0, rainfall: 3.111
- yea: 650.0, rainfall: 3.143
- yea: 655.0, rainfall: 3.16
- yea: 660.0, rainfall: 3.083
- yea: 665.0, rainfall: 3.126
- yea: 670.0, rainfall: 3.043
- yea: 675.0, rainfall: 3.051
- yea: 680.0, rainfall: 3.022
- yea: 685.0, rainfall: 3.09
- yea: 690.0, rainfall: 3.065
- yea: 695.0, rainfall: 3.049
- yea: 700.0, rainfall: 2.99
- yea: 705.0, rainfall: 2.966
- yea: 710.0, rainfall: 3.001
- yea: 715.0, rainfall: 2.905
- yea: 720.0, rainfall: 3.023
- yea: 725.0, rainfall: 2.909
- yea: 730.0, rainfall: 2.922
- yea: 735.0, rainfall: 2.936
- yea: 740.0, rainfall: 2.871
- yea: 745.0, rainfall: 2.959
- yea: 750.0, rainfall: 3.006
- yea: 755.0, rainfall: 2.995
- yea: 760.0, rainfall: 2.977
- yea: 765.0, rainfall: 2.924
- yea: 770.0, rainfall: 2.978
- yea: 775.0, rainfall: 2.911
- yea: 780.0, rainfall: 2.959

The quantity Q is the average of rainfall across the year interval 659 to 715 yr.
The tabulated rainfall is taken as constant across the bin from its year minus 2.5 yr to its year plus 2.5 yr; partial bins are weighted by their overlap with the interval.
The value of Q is 3.04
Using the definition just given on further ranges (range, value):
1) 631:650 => 3.11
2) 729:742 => 2.91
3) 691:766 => 2.97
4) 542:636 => 2.88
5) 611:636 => 3.14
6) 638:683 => 3.09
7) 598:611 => 3.15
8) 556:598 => 2.61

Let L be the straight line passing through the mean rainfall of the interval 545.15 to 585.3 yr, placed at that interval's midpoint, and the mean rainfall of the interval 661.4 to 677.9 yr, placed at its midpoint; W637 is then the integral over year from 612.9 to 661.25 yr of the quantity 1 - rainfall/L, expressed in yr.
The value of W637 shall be -2.9 yr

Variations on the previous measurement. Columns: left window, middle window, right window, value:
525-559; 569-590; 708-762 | 5.20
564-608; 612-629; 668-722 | -2.28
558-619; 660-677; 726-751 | -1.27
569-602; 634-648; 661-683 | -1.16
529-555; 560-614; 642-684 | 5.56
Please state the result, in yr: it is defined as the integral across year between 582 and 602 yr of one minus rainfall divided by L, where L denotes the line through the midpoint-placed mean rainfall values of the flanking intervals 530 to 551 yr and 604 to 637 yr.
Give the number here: 2.6 yr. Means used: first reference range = 3.03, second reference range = 3.14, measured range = 2.7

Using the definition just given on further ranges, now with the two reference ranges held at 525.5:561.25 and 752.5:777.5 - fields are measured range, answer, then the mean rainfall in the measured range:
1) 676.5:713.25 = -0.51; 3.02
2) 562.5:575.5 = 1.46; 2.69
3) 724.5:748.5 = 0.35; 2.92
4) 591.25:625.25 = -0.92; 3.1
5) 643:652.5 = -0.40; 3.13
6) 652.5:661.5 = -0.39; 3.13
